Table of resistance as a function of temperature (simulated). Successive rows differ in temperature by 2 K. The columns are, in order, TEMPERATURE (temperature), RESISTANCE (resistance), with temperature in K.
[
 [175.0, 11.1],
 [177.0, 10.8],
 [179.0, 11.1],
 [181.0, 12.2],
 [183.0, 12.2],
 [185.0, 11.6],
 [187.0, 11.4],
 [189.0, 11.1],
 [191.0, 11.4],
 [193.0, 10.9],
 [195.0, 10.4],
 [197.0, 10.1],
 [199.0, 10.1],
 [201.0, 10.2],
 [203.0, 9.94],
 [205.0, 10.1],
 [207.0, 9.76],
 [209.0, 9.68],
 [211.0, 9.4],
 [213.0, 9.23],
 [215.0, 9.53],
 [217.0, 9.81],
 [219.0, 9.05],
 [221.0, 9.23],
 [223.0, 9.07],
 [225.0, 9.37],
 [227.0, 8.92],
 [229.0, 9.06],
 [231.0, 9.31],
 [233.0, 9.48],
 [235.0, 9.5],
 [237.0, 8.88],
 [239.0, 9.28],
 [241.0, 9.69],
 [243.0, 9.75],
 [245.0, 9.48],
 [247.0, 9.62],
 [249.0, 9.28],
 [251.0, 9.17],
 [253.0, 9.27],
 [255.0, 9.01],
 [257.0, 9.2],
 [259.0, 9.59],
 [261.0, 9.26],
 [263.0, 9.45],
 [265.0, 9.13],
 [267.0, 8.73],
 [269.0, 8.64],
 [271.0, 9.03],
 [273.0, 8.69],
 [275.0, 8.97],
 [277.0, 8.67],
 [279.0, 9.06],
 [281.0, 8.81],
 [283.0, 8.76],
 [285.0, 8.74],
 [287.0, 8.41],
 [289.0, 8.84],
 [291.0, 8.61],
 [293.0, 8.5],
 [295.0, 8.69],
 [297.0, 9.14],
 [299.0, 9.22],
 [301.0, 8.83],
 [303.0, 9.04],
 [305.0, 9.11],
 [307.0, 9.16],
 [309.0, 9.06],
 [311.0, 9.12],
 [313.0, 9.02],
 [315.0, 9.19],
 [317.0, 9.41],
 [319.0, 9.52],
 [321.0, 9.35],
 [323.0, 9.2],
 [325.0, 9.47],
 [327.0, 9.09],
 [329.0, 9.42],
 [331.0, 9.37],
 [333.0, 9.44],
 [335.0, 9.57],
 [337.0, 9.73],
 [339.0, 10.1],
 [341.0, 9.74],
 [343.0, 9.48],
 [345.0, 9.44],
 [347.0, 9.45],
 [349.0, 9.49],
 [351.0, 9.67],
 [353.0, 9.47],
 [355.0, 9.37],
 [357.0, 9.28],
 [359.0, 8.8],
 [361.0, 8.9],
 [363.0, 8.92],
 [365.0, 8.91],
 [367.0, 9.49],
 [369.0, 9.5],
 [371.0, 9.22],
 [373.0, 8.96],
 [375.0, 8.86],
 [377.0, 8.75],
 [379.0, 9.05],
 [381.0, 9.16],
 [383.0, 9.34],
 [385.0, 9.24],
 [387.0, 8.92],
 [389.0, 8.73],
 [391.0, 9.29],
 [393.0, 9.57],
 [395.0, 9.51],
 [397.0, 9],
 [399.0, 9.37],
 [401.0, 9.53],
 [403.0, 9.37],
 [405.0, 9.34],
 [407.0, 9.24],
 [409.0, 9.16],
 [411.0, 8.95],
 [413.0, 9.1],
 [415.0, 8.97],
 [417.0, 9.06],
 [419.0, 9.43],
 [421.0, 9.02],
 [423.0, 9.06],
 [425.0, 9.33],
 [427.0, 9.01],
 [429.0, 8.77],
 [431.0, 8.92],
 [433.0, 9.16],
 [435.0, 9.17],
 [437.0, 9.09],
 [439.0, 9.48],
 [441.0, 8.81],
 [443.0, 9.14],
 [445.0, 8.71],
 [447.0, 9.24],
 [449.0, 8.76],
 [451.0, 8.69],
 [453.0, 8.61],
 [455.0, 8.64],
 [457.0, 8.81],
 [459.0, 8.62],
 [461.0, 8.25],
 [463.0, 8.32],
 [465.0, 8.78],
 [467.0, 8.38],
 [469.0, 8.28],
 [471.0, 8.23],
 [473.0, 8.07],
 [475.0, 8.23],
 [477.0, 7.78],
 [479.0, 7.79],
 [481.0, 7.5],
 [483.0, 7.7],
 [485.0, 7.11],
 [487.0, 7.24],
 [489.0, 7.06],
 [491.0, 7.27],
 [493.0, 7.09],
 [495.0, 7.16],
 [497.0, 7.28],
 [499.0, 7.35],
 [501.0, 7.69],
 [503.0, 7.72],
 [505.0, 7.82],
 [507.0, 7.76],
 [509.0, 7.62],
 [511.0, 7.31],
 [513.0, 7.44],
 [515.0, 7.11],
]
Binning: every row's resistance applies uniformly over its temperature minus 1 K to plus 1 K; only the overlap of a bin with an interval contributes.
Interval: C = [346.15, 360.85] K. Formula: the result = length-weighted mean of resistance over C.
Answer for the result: 9.33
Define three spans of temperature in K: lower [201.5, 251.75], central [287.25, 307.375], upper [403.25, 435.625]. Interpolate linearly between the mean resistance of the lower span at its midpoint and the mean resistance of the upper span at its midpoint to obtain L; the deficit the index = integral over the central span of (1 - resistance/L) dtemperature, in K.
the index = 0.9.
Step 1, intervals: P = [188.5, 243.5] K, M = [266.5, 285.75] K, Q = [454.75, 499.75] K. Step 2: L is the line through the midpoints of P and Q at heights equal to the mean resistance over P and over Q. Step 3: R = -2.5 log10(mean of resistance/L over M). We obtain 0.06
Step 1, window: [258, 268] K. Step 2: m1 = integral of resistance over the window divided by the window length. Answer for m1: 9.23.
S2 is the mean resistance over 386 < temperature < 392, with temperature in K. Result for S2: 8.98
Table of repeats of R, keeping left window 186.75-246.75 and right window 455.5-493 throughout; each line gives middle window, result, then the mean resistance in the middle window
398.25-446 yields -0.10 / 9.13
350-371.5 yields -0.06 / 9.23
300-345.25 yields -0.04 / 9.34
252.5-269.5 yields 0.03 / 9.15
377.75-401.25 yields -0.08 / 9.21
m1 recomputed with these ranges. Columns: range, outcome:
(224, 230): 9.12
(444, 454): 8.8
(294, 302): 8.97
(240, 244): 9.72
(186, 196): 11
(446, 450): 9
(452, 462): 8.59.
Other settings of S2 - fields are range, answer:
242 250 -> 9.53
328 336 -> 9.45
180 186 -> 12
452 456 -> 8.62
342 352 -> 9.51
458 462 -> 8.43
